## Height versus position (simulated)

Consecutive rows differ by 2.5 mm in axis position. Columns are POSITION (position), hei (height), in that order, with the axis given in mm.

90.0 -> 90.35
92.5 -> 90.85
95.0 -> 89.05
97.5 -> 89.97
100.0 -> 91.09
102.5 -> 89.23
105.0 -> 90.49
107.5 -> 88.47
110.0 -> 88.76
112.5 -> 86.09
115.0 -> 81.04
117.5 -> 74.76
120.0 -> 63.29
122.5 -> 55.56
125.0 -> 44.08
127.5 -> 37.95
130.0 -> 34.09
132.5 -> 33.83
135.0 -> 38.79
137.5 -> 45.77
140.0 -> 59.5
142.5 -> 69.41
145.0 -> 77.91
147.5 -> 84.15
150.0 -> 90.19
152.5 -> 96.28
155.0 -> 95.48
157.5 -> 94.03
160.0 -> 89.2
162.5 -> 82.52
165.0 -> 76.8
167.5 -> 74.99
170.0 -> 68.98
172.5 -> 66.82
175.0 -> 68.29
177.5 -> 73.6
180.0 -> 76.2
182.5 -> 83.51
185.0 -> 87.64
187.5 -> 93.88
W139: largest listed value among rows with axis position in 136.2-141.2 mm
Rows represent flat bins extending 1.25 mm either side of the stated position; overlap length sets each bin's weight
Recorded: 59.5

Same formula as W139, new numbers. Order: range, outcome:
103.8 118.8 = 90.49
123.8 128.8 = 44.08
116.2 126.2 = 74.76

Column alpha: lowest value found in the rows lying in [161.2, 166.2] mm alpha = 76.8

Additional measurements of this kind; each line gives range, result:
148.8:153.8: 90.19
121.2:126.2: 44.08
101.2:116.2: 81.04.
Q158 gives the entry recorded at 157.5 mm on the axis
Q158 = 94.03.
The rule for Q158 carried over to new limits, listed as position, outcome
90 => 90.35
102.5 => 89.23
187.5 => 93.88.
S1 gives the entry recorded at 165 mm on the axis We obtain 76.8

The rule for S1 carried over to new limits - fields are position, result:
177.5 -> 73.6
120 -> 63.29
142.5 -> 69.41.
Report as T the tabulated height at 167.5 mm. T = 74.99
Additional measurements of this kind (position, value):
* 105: 90.49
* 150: 90.19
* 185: 87.64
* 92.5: 90.85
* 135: 38.79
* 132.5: 33.83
